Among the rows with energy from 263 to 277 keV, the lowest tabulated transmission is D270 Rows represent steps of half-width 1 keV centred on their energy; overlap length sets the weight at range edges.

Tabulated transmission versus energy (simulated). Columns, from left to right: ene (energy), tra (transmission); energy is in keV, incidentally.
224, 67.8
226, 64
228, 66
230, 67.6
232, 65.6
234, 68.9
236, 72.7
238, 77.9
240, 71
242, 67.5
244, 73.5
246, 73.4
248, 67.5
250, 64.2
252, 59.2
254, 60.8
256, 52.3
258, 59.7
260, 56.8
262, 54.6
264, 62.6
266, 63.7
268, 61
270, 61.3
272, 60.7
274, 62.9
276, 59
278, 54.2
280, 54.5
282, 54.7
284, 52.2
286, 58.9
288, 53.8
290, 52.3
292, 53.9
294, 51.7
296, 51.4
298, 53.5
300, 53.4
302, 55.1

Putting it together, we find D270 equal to 59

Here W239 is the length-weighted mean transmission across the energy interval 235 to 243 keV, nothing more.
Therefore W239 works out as 72.3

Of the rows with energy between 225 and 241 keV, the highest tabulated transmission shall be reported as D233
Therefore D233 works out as 77.9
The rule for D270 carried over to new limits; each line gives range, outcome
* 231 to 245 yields 65.6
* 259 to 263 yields 54.6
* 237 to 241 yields 71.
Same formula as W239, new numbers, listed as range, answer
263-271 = 62.2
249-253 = 61.7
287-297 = 52.6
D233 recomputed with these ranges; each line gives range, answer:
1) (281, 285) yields 54.7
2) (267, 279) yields 62.9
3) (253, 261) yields 60.8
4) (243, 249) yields 73.5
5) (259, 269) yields 63.7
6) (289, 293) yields 53.9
